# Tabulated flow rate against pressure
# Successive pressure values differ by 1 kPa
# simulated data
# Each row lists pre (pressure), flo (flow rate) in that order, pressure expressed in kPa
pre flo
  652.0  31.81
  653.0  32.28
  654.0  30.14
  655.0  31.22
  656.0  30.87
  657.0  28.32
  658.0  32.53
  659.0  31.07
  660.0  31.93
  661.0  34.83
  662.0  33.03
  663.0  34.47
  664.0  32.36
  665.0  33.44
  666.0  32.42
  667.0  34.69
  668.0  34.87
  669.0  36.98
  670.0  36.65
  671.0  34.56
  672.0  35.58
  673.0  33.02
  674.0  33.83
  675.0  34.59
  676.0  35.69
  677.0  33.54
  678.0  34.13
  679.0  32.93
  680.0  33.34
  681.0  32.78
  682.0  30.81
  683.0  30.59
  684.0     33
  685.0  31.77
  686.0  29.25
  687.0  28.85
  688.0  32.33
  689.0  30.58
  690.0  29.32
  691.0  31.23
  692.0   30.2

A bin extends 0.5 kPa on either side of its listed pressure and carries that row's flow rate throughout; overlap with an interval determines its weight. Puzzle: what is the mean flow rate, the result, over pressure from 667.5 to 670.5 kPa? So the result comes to 36.2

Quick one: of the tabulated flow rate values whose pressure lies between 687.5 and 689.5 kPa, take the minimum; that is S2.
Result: 30.58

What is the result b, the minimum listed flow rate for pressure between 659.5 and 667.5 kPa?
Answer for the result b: 31.93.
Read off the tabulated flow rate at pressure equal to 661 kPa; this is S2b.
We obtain 34.83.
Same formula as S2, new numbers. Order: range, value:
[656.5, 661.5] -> 28.32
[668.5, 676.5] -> 33.02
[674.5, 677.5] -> 33.54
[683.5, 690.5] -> 28.85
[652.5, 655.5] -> 30.14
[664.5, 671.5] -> 32.42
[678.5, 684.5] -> 30.59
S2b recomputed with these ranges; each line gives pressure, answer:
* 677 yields 33.54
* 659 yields 31.07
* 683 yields 30.59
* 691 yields 31.23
